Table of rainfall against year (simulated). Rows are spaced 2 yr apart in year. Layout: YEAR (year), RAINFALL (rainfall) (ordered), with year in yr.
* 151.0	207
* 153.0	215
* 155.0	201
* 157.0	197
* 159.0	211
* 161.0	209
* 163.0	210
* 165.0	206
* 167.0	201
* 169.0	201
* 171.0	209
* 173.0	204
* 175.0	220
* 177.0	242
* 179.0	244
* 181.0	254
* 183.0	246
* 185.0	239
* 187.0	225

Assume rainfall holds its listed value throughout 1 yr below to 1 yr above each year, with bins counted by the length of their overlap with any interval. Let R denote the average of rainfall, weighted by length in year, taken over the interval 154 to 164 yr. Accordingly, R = 206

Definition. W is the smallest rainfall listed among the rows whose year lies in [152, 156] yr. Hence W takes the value 201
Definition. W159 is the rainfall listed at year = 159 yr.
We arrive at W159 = 211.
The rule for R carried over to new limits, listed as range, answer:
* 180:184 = 250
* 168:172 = 205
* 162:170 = 204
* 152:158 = 204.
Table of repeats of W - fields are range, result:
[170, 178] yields 204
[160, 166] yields 206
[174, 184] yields 220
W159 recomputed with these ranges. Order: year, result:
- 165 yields 206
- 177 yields 242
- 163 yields 210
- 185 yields 239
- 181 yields 254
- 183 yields 246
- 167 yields 201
